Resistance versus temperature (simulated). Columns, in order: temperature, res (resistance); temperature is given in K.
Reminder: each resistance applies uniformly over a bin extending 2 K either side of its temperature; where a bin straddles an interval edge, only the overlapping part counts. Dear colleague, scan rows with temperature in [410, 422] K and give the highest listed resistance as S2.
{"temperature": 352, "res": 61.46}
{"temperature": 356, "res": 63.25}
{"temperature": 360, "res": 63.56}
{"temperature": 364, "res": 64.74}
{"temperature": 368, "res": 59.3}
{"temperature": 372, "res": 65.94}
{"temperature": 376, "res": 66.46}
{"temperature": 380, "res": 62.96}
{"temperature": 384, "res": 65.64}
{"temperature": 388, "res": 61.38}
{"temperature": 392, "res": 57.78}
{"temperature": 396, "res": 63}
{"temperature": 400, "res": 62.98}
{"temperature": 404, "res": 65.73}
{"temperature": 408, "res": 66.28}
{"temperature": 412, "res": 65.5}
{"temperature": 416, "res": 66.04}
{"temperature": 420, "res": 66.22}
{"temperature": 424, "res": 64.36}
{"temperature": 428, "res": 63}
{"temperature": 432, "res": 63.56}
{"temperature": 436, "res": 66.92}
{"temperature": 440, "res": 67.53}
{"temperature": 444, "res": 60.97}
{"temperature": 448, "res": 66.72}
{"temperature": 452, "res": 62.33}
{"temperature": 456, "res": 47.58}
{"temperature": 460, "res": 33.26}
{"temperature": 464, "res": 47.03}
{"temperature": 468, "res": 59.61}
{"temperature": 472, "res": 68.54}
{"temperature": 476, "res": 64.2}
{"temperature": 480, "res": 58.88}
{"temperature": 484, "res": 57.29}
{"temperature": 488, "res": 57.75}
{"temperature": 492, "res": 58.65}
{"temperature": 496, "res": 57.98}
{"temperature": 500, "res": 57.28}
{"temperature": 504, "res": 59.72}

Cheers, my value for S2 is 66.22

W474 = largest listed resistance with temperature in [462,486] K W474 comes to 68.54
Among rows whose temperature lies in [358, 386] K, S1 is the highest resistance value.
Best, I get 66.46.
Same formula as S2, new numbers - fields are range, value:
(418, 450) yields 67.53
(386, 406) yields 65.73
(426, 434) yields 63.56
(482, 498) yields 58.65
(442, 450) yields 66.72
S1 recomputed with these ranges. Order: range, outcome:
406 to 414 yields 66.28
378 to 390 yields 65.64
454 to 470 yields 59.61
